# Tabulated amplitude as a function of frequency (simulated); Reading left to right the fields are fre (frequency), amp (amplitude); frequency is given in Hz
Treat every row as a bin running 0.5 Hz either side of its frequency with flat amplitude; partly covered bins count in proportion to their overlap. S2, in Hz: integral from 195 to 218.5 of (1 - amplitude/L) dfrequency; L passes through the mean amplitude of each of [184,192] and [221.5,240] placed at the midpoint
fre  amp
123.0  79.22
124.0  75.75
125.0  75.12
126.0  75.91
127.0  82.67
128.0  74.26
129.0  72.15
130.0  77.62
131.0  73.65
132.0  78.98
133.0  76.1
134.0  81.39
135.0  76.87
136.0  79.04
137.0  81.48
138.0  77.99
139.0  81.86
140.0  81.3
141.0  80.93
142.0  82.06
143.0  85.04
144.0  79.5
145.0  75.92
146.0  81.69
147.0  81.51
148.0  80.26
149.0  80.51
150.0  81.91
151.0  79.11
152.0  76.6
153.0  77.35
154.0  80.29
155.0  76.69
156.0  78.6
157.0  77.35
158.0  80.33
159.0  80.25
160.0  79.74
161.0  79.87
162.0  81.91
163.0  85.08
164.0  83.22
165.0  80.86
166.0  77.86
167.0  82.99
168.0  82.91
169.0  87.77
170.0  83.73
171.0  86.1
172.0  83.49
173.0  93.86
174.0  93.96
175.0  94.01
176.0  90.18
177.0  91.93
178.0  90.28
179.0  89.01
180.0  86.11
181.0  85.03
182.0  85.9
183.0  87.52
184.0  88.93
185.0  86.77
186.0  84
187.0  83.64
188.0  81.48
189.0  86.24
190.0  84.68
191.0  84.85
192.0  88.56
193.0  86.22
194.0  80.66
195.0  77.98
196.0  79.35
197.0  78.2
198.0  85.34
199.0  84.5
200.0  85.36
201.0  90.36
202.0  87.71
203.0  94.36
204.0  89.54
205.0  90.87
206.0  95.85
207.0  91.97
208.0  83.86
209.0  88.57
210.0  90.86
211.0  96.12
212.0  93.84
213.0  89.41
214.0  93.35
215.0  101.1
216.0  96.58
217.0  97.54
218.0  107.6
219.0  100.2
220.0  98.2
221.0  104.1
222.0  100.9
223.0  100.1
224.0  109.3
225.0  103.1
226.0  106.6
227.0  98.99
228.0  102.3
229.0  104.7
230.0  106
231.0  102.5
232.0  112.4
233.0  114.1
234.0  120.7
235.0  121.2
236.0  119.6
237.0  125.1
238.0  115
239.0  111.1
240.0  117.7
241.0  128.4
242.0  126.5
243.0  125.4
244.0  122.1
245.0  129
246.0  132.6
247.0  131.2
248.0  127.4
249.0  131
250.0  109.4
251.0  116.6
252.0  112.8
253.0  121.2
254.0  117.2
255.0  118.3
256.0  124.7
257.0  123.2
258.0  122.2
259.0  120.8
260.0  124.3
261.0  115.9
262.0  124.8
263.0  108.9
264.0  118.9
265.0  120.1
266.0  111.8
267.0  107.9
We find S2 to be 1.3 Hz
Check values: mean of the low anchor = 85.1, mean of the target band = 90.7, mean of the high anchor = 110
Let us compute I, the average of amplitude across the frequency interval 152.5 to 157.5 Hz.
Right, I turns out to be 78.1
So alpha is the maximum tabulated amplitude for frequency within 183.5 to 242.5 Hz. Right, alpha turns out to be 128.4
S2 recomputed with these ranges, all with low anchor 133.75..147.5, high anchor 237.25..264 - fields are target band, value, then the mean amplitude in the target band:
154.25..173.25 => 1.50 Hz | 82.1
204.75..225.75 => 2.19 Hz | 97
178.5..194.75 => 2.01 Hz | 85.5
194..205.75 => 1.93 Hz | 85.8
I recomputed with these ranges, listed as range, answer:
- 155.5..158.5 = 78.8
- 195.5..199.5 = 81.8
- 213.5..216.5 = 97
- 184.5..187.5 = 84.8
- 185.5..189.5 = 83.8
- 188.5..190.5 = 85.5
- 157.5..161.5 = 80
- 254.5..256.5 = 122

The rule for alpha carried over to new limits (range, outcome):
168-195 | 94.01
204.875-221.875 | 107.6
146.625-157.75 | 81.91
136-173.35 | 93.86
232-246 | 132.6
